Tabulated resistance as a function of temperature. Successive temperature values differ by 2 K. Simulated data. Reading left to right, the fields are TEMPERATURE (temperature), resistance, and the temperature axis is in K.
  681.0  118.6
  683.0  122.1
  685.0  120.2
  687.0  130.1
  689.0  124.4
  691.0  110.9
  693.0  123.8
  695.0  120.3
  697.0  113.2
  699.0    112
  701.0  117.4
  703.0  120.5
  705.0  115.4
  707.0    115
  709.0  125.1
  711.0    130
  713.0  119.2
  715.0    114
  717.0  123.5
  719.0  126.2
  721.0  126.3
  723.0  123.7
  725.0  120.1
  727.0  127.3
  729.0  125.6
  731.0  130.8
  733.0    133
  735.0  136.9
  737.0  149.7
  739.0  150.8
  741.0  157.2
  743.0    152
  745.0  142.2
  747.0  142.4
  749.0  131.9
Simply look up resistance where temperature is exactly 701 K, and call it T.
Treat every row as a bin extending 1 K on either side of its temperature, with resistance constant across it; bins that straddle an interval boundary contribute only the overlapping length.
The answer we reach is 117.4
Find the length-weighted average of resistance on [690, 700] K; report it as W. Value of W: 116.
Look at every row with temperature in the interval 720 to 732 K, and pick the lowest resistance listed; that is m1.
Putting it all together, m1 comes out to 120.1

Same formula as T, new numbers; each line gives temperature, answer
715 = 114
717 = 123.5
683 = 122.1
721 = 126.3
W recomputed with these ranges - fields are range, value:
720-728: 124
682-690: 124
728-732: 128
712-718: 119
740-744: 155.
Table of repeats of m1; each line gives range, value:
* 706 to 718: 114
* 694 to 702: 112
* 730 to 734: 130.8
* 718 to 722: 126.2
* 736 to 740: 149.7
